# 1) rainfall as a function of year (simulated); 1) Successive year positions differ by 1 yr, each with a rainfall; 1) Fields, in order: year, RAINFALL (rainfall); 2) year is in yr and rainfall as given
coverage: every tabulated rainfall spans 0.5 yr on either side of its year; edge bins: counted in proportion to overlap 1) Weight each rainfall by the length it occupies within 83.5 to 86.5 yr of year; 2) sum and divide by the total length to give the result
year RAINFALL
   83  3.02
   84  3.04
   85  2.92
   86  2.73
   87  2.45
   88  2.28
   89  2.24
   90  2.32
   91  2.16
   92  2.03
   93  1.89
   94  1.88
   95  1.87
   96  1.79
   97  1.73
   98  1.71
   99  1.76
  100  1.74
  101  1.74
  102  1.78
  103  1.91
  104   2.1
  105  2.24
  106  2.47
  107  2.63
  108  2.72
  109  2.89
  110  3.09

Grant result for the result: 2.9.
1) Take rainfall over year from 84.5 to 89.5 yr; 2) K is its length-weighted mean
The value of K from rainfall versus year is 2.52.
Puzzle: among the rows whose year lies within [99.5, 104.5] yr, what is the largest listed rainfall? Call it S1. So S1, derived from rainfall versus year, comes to 2.1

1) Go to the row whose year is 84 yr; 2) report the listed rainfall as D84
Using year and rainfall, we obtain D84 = 3.04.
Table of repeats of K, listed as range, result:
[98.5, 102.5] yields 1.75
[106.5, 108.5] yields 2.67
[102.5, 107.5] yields 2.27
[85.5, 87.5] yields 2.59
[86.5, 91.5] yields 2.29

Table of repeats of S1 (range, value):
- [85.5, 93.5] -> 2.73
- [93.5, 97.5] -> 1.88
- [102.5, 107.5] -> 2.63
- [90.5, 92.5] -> 2.16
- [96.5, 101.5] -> 1.76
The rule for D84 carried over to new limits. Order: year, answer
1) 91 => 2.16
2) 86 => 2.73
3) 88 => 2.28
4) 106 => 2.47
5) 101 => 1.74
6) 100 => 1.74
